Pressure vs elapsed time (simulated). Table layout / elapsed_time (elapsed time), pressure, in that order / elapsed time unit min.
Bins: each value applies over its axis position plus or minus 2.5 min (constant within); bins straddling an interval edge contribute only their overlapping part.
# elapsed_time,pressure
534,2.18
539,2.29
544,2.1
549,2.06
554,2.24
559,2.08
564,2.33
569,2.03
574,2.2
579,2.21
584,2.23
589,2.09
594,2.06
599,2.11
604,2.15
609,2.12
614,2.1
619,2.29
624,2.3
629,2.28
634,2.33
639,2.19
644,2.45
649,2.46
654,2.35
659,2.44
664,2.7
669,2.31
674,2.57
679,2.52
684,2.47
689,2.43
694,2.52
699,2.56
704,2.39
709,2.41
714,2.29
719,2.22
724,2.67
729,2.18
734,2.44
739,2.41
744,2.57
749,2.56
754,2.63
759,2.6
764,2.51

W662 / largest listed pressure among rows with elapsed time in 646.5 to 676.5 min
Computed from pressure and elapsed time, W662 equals 2.7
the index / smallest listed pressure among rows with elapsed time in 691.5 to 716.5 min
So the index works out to 2.29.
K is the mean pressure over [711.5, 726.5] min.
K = 2.39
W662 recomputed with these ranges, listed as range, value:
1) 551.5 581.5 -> 2.33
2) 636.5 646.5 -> 2.45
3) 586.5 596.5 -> 2.09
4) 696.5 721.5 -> 2.56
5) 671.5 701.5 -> 2.57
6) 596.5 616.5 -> 2.15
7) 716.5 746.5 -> 2.67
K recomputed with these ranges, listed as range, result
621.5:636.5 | 2.3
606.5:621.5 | 2.17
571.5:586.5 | 2.21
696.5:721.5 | 2.37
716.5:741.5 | 2.38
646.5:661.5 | 2.42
